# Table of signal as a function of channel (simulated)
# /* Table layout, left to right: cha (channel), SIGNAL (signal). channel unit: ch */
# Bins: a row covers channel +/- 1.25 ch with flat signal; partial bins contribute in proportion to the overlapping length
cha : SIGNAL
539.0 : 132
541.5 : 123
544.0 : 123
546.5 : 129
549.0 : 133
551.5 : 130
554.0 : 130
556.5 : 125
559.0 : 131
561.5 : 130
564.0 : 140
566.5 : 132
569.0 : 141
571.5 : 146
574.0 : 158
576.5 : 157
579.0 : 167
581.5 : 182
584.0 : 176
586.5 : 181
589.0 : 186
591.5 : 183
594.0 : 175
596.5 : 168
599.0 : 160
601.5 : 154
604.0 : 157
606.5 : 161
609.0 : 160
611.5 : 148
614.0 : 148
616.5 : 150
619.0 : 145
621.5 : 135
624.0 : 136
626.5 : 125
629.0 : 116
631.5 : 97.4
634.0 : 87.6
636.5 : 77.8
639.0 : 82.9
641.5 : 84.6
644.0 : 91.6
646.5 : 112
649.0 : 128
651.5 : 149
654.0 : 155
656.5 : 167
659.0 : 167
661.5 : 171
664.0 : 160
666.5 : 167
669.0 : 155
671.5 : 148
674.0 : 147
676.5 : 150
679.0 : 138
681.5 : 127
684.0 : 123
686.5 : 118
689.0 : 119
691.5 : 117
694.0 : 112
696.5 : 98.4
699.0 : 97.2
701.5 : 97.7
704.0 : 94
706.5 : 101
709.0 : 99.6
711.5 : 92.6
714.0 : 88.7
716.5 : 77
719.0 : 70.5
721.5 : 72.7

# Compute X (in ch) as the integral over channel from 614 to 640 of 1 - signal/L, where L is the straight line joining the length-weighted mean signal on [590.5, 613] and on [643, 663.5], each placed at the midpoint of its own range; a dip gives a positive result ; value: 6.2 ch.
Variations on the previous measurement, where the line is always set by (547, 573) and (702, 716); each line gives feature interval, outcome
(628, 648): 3.4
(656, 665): -5.0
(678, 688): -2.4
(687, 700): -1.4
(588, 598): -4.2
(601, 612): -3.2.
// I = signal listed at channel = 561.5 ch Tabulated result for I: 130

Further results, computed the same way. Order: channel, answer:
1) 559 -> 131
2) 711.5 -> 92.6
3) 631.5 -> 97.4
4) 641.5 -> 84.6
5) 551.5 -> 130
